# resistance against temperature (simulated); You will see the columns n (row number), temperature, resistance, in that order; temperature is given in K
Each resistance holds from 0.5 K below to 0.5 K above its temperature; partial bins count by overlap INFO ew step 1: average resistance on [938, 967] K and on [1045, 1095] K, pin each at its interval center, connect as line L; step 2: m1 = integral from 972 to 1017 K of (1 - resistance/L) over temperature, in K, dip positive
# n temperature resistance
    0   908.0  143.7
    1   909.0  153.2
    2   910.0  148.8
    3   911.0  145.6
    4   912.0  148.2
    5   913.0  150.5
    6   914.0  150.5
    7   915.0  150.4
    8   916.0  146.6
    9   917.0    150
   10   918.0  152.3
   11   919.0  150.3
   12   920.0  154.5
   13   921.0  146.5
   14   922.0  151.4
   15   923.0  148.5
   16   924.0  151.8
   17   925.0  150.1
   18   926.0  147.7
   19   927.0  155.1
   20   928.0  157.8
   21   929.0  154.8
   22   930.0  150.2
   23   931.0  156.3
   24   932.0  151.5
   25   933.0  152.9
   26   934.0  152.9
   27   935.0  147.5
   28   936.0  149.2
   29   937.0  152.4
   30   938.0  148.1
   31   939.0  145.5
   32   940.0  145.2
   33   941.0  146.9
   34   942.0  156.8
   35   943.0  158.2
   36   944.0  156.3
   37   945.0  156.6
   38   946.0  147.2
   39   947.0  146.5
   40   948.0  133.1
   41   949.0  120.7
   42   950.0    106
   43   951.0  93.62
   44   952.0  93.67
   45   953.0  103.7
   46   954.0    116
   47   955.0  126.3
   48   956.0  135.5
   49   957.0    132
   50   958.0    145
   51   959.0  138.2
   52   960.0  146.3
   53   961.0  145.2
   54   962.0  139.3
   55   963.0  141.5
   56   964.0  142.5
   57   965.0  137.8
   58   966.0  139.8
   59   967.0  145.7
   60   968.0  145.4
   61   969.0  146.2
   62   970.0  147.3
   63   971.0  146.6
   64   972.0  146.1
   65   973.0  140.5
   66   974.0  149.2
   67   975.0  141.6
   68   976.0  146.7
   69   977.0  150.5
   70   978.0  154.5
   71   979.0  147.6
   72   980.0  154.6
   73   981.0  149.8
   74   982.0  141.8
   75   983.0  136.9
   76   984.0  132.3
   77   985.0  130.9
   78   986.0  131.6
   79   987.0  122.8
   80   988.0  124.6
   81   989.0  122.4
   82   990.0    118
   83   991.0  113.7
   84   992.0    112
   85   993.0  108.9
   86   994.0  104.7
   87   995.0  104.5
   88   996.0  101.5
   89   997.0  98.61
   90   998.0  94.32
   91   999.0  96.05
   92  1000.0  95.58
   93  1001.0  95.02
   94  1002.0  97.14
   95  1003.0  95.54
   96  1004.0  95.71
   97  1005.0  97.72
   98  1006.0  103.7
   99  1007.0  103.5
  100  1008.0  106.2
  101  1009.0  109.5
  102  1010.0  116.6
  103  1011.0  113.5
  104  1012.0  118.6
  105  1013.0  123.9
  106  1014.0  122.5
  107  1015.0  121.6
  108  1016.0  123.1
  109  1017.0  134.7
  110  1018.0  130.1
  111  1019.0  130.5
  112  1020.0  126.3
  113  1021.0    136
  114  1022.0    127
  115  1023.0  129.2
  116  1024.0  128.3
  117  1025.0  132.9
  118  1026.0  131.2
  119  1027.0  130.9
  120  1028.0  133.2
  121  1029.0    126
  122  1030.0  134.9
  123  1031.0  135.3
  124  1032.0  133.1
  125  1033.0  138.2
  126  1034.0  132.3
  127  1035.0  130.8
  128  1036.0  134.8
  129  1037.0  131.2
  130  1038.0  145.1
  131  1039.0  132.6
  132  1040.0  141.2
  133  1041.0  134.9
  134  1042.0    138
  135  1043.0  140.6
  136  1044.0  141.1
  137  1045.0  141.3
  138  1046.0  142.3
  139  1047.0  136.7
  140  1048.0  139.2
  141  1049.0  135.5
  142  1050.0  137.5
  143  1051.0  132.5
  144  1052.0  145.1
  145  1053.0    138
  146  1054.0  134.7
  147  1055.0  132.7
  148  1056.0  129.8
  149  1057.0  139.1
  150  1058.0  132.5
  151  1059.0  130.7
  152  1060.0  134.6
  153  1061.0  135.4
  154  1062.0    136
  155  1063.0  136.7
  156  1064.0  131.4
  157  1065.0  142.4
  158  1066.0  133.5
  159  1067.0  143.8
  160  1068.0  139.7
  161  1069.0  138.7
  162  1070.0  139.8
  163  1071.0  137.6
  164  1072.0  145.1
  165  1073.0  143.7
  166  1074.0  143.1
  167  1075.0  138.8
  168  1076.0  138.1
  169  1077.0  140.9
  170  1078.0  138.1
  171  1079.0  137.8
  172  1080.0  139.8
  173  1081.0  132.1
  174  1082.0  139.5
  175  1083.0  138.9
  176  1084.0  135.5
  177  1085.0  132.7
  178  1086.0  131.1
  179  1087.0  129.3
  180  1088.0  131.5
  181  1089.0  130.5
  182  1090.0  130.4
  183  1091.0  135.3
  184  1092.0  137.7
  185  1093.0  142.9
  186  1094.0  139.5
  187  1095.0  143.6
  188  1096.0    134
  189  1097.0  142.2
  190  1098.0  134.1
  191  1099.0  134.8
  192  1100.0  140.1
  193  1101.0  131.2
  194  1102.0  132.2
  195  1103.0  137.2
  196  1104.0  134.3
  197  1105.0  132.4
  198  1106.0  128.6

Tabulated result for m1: 5.3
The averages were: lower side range 136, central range 120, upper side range 137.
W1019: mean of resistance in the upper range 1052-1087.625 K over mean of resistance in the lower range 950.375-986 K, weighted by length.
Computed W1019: 0.99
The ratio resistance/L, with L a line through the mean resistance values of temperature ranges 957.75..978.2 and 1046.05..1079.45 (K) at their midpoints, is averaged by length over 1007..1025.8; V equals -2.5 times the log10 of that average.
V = 0.14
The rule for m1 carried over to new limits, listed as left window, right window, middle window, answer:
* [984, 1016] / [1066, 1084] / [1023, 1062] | -2.6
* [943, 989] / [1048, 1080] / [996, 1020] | 4.8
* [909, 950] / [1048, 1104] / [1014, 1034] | 1.5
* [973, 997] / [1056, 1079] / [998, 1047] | 3.6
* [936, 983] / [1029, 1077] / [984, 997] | 2.1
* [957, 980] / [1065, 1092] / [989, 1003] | 3.9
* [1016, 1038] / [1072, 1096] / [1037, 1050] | -0.5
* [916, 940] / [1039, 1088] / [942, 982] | 2.3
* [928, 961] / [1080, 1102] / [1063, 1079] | -0.4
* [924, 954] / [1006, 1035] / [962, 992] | -1.0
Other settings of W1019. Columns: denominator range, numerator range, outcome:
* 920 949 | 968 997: 0.88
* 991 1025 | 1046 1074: 1.22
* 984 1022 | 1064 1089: 1.21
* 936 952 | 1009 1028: 0.90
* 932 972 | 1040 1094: 0.98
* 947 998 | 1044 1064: 1.04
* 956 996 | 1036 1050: 1.02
